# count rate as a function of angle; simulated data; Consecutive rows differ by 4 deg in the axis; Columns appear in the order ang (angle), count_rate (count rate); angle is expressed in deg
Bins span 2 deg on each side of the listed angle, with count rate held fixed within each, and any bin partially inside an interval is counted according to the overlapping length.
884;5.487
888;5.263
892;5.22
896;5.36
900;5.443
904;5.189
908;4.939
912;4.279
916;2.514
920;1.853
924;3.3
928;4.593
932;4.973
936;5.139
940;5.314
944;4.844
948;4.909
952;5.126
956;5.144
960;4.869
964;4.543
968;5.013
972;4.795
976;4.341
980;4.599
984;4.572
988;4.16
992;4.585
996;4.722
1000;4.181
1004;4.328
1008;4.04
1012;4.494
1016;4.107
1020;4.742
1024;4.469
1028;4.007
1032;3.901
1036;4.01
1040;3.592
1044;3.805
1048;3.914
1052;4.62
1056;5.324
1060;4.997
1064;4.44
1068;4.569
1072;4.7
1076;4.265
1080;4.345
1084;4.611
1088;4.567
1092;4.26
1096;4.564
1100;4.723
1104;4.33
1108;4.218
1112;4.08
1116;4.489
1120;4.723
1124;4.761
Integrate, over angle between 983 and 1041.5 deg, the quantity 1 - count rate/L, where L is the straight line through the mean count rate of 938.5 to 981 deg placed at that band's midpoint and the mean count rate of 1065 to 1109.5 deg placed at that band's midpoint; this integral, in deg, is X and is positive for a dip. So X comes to 5.51 deg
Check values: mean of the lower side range 4.86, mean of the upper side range 4.47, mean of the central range 4.26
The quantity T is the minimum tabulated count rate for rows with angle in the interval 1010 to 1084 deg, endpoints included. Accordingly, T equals 3.592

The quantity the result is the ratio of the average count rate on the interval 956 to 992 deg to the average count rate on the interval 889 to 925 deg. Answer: 1.08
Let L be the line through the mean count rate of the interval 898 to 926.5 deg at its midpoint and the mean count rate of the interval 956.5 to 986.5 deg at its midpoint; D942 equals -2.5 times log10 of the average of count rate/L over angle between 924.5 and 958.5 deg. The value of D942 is -0.14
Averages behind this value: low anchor 3.94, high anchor 4.69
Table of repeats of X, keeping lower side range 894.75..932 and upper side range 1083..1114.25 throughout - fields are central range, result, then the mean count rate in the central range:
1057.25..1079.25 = -1.2 deg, 4.6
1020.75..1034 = 0.4 deg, 4.18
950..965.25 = -2.5 deg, 4.94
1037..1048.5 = 1.5 deg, 3.77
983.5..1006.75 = -0.6 deg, 4.4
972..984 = -0.8 deg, 4.54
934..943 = -2.1 deg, 5.18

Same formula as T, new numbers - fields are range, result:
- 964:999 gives 4.16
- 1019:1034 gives 3.901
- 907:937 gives 1.853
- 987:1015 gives 4.04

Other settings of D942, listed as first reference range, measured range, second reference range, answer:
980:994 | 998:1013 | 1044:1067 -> 0.062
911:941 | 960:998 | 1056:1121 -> -0.119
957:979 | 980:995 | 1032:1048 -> 0.001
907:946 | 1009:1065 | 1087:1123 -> 0.007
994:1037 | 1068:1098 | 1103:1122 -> -0.034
